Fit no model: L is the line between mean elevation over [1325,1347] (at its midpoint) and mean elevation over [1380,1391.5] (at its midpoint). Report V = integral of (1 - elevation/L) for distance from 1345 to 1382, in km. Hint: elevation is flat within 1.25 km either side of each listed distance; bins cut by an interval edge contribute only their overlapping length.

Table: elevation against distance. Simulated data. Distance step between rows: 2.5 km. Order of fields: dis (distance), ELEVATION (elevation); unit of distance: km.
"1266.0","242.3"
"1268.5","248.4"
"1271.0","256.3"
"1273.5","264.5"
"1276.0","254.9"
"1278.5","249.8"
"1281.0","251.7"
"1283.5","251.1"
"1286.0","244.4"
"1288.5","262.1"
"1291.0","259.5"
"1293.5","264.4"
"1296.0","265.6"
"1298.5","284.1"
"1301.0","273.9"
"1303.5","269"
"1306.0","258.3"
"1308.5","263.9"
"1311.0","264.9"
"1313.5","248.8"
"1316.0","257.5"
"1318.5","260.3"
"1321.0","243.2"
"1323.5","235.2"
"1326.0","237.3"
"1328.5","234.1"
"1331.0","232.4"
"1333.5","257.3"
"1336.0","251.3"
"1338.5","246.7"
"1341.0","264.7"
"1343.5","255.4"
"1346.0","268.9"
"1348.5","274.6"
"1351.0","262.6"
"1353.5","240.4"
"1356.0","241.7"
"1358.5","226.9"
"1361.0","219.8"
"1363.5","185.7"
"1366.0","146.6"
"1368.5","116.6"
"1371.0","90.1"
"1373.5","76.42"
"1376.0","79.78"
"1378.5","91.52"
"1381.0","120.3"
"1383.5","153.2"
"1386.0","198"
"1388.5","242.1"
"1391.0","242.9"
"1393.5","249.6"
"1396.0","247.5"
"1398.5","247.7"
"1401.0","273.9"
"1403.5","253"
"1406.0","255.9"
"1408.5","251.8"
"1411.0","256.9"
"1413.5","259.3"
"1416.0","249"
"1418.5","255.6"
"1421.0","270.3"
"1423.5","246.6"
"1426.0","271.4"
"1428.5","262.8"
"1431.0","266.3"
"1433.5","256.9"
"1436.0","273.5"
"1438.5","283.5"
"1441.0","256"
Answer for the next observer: 7.5 km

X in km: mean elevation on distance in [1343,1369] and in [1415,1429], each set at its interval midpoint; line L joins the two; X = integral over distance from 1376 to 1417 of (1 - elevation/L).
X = 4.5 km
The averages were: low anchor 224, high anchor 259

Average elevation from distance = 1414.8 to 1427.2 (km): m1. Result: 259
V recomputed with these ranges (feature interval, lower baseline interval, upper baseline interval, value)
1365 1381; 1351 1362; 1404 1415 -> 9.32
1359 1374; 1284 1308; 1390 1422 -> 6.48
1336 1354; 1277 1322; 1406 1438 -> 0.05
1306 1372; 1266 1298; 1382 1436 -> 5.19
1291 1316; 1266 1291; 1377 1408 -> -2.07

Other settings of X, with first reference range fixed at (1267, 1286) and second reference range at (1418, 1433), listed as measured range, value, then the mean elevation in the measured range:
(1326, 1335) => 0.54 km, 241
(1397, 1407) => 0.13 km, 257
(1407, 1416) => 0.22 km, 255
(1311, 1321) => 0.01 km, 255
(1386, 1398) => 0.90 km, 241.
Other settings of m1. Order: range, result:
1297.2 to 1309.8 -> 270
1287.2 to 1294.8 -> 262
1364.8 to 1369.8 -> 131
